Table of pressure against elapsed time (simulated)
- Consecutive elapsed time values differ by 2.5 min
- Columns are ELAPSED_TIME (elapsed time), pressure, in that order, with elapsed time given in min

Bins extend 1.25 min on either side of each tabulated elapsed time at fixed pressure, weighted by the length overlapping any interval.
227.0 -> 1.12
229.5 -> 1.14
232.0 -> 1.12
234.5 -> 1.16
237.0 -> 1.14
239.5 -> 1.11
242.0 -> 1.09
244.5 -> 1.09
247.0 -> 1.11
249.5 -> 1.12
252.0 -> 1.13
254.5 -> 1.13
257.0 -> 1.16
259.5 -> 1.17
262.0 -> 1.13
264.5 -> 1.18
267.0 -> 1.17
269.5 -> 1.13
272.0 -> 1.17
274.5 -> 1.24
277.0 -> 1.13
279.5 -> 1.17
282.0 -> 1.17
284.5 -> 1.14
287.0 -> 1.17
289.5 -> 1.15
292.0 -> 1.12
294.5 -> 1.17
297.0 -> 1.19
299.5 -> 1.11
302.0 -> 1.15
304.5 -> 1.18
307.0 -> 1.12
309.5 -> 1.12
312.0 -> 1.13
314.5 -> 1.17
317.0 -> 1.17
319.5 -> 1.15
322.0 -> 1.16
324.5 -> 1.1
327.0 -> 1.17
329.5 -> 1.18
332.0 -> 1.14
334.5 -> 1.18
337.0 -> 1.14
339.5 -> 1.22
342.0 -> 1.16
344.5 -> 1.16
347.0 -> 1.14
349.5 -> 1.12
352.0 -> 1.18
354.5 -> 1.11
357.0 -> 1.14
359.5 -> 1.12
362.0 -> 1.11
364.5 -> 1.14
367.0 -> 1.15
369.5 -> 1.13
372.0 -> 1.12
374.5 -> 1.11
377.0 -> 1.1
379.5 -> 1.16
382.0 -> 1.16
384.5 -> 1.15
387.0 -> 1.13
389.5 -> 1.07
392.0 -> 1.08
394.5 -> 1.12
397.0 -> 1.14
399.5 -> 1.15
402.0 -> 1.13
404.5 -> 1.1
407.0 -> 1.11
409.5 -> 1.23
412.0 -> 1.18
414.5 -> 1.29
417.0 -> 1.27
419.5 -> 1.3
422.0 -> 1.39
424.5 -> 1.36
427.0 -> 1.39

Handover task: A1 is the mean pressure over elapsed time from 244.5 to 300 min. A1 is 1.15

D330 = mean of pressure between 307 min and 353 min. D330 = 1.15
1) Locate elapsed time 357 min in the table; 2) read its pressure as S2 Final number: 1.14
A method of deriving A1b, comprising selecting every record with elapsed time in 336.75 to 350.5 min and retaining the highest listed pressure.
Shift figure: 1.22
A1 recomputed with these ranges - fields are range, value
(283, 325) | 1.15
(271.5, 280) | 1.18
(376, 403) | 1.13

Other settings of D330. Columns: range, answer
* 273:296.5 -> 1.16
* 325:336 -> 1.16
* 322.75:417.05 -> 1.15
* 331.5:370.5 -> 1.15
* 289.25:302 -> 1.15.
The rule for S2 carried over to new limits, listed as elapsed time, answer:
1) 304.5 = 1.18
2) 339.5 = 1.22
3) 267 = 1.17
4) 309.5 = 1.12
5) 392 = 1.08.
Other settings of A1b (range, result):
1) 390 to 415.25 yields 1.29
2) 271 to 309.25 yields 1.24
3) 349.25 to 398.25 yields 1.18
